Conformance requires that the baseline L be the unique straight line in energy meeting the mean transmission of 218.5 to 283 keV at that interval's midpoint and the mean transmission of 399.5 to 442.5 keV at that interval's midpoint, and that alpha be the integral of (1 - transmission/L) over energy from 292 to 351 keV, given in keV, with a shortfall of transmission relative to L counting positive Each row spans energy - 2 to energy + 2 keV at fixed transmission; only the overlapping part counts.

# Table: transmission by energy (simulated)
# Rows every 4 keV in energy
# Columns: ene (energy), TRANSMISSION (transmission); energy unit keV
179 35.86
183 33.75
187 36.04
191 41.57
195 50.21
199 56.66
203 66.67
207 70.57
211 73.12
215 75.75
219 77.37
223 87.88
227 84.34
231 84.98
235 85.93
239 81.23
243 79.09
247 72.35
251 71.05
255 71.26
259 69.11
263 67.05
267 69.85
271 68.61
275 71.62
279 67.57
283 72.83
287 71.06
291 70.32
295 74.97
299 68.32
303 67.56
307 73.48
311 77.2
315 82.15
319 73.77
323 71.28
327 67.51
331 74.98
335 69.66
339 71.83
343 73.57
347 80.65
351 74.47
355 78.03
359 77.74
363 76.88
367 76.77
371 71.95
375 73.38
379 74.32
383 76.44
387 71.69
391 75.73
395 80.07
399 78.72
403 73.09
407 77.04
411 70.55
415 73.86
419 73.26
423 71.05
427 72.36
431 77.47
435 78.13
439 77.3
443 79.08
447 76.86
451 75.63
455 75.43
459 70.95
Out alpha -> 1.4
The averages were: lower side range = 75.5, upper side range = 74.7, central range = 73.3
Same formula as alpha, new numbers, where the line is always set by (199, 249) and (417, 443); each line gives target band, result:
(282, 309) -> 1.9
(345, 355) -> -0.2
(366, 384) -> 0.4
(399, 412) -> 0.2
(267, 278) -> 1.0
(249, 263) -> 1.3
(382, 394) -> 0.1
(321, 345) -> 1.5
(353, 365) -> -0.2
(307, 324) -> 0.1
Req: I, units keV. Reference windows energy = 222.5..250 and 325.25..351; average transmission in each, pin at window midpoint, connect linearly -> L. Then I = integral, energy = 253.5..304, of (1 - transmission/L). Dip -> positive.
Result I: 5.2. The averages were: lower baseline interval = 81.5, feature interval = 70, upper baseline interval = 73.2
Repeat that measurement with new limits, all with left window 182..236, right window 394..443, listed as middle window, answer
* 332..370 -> -1.6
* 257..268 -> 0.0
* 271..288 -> -0.3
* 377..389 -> -0.1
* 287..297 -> -0.4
